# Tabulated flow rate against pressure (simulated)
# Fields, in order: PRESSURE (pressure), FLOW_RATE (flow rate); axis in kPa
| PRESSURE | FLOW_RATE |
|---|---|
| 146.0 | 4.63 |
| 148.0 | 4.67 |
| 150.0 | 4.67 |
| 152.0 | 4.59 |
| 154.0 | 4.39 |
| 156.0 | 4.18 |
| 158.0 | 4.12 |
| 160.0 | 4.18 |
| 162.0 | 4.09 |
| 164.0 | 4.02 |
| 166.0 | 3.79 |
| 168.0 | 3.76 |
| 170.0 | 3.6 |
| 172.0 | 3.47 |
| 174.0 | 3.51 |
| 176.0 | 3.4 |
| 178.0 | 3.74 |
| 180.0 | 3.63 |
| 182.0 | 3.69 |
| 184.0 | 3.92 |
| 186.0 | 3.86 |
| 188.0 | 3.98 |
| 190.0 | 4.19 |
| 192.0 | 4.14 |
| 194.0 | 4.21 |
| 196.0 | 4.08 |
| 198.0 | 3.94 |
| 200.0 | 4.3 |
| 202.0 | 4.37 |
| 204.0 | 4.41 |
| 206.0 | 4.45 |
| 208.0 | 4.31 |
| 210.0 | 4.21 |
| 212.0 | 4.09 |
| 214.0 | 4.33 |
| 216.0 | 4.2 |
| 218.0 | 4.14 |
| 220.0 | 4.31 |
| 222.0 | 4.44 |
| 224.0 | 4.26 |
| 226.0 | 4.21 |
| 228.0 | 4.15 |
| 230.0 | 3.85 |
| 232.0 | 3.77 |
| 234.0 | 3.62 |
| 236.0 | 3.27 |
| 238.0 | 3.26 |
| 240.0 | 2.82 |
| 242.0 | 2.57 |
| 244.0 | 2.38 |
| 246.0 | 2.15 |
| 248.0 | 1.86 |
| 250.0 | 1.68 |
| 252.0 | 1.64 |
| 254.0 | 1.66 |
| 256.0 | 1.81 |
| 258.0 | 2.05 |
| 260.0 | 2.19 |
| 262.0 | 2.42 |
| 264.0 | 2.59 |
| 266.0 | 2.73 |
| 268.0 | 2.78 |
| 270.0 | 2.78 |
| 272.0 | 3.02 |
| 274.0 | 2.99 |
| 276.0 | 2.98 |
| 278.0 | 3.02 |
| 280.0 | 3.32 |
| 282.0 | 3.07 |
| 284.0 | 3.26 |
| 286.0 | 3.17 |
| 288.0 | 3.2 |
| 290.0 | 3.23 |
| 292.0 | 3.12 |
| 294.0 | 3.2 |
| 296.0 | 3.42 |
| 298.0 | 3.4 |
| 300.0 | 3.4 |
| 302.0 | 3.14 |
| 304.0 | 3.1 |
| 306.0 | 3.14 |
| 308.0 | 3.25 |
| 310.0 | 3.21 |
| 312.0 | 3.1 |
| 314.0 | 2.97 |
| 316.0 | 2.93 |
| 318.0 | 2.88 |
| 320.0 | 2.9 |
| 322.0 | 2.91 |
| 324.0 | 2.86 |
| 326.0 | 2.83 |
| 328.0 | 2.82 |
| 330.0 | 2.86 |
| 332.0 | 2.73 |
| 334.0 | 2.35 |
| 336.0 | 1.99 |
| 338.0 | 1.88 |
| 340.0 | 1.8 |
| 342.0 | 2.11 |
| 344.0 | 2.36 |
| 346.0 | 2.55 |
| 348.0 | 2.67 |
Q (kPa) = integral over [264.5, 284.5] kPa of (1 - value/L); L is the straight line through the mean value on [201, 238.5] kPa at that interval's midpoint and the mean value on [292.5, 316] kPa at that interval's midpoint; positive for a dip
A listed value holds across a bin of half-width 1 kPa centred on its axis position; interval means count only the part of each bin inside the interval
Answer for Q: 3.0 kPa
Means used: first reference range 4.1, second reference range 3.2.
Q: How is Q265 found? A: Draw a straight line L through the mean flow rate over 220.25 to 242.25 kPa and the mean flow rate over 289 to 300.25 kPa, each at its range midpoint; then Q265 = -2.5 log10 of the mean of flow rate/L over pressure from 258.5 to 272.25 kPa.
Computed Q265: 0.32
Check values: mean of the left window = 3.72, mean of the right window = 3.29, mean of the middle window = 2.6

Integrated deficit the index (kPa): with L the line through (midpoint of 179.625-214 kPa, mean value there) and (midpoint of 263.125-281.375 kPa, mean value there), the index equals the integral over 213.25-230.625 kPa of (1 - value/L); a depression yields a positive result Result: -2.3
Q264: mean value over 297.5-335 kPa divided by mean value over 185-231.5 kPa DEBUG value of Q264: 0.71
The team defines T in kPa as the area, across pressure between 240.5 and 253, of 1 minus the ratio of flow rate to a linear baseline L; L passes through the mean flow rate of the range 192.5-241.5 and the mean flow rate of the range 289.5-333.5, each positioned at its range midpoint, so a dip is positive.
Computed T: 5.5 kPa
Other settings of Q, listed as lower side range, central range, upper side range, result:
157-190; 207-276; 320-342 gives 3.0 kPa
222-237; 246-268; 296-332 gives 9.2 kPa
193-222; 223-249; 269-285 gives 3.7 kPa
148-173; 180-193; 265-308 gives -0.1 kPa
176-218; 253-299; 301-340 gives 5.6 kPa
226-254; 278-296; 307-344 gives -2.9 kPa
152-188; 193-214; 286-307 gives -3.1 kPa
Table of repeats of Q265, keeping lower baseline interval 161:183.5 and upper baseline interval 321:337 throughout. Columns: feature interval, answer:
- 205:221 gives -0.23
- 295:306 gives -0.15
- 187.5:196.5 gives -0.16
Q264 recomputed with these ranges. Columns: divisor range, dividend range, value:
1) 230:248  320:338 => 0.89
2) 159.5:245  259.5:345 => 0.74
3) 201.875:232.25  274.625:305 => 0.76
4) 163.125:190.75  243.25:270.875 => 0.58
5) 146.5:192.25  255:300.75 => 0.73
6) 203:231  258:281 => 0.65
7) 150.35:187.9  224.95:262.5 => 0.69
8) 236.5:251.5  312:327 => 1.22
